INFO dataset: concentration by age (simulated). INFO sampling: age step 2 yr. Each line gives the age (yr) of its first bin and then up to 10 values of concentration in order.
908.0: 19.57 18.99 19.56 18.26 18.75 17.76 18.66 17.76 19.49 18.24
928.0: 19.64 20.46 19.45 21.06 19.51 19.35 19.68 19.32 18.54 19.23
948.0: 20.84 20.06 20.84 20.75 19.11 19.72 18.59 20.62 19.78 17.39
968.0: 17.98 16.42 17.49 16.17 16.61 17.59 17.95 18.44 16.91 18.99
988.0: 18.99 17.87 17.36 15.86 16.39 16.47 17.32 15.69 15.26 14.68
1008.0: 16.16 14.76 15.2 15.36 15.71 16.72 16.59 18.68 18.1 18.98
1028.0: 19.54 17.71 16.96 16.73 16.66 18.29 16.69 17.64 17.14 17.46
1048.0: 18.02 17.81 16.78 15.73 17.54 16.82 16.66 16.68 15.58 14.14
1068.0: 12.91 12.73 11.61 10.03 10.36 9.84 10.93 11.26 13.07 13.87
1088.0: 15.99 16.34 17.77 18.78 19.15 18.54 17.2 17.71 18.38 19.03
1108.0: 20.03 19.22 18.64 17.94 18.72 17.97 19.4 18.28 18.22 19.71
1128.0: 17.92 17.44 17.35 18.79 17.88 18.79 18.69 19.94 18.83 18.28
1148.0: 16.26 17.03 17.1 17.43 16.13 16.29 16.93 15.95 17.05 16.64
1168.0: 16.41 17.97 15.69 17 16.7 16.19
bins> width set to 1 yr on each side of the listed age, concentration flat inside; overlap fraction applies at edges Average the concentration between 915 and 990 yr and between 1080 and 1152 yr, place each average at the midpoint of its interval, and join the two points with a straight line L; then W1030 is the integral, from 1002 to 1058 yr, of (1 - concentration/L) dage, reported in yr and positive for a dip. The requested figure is 4.3 yr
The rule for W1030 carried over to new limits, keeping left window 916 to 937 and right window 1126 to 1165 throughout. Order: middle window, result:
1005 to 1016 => 1.96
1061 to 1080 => 5.87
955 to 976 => 0.74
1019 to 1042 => 0.91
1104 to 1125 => -1.02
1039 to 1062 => 1.52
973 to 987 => 0.95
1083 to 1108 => 1.00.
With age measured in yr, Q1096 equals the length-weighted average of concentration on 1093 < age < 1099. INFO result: 18.8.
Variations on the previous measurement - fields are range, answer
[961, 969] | 18.9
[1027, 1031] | 18.6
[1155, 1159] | 16.2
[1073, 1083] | 10.5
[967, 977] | 16.9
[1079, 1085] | 11.8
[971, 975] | 16.8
